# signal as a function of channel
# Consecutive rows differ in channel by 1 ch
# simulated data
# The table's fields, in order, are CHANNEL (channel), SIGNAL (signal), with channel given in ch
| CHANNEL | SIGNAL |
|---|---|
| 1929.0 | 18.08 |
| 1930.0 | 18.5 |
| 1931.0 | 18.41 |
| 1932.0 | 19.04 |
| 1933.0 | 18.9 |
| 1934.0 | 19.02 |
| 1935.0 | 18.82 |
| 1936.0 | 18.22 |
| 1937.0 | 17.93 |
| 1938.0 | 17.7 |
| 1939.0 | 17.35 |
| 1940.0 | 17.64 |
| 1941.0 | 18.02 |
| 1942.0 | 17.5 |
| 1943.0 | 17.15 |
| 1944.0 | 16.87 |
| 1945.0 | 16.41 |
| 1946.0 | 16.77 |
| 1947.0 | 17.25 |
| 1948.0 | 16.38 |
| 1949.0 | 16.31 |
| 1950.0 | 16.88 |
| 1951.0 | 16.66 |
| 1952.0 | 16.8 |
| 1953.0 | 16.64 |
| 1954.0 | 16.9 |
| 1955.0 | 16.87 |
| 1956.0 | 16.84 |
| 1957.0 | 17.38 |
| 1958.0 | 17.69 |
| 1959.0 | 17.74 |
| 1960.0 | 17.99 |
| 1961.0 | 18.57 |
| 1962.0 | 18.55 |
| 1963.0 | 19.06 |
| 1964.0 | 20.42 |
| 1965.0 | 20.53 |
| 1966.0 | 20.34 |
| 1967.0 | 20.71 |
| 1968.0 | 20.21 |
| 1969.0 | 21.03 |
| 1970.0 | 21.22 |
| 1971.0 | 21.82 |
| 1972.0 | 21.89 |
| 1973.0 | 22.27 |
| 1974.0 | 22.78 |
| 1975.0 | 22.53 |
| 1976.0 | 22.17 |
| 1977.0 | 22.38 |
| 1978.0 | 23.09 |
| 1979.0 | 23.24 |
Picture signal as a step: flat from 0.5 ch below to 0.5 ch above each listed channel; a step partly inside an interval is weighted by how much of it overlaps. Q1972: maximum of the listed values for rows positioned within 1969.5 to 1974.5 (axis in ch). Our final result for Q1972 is 22.78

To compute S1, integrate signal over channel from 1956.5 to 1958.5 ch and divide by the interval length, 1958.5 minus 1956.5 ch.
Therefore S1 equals 17.5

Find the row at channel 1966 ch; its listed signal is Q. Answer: 20.34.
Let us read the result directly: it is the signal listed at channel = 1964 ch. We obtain 20.42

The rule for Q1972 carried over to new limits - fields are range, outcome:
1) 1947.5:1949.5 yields 16.38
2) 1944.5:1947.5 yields 17.25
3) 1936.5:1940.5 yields 17.93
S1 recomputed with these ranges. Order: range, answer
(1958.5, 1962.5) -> 18.2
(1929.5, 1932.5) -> 18.7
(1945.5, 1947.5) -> 17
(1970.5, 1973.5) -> 22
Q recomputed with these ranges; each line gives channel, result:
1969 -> 21.03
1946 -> 16.77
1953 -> 16.64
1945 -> 16.41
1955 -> 16.87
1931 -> 18.41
